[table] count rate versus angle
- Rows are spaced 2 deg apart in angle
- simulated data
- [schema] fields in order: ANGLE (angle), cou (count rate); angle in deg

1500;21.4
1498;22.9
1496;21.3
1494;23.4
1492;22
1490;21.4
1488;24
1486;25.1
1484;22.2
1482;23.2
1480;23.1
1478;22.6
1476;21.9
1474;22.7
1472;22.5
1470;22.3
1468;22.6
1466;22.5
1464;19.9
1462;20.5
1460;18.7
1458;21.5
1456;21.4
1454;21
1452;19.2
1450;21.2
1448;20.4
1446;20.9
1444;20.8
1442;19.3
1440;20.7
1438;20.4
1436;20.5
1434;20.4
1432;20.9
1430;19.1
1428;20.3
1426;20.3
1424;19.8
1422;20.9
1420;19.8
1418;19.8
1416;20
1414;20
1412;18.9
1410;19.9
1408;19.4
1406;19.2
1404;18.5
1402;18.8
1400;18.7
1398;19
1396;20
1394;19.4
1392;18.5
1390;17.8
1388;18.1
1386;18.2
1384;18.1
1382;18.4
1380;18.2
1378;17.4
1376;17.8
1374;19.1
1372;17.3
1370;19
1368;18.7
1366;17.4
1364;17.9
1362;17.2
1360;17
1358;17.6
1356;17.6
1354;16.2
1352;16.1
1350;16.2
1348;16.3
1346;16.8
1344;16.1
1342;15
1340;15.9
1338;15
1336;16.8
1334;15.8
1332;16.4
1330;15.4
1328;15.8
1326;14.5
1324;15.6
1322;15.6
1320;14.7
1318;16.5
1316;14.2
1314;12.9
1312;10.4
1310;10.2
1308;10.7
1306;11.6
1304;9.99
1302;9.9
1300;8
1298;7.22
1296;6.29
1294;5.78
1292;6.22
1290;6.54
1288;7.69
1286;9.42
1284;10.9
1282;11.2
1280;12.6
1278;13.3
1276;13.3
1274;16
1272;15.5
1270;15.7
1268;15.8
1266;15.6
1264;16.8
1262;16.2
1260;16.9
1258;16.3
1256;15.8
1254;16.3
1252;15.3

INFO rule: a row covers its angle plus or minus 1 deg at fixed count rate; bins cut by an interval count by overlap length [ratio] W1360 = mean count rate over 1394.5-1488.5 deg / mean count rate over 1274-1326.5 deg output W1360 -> 1.9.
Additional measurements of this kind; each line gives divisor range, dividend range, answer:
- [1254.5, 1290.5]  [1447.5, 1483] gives 1.56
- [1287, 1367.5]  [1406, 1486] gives 1.53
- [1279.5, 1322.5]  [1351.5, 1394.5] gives 1.73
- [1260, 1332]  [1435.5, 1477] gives 1.70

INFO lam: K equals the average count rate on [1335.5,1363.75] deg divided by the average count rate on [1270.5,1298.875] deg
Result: 1.60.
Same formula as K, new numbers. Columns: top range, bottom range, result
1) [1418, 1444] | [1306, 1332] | 1.46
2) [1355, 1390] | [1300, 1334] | 1.35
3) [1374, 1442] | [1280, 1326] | 1.81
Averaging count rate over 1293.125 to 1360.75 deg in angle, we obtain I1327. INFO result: 13.8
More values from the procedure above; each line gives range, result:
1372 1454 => 19.4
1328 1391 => 17.1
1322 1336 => 15.7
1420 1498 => 21.3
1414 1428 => 20.1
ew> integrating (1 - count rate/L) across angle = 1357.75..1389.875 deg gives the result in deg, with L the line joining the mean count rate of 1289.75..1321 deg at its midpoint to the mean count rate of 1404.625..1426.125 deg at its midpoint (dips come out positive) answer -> -3.7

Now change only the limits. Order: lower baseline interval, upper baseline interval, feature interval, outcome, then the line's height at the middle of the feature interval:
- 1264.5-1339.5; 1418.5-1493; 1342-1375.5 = -3.23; 15.7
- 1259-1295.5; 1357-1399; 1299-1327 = 3.98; 14.5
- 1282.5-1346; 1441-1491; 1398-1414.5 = -1.11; 17.9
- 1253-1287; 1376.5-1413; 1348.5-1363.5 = 0.47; 17.4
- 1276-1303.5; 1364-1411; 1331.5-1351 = -2.77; 14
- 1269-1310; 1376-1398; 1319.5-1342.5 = -2.98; 13.8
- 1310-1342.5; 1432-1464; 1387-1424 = -1.52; 18.5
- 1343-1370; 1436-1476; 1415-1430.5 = -0.28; 19.7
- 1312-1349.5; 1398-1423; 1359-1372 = -0.49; 17.2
